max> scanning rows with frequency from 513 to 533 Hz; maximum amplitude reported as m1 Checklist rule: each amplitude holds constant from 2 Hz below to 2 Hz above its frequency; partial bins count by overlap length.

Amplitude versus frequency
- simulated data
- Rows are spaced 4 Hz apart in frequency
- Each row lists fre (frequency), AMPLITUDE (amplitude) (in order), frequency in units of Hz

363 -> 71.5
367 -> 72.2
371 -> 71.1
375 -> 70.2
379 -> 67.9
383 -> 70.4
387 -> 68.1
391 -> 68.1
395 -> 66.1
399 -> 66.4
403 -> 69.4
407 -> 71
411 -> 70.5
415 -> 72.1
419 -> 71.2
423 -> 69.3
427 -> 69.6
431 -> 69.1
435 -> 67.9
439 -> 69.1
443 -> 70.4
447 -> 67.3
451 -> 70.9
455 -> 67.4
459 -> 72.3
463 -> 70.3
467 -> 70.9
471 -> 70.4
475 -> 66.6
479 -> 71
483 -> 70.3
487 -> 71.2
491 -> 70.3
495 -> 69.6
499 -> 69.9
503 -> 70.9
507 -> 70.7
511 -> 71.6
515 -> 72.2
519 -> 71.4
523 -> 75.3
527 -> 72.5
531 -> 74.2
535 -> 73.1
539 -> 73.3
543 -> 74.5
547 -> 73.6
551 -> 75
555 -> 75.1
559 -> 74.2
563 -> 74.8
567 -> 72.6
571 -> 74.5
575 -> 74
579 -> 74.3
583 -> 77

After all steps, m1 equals 75.3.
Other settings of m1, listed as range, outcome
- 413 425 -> 72.1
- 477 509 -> 71.2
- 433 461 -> 72.3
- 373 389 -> 70.4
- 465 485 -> 71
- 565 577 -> 74.5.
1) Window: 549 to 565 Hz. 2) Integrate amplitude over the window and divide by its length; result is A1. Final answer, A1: 74.8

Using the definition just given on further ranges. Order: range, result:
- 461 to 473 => 70.5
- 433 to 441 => 68.5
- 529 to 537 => 73.7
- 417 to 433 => 69.8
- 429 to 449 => 68.8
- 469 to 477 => 68.5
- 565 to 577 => 73.7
